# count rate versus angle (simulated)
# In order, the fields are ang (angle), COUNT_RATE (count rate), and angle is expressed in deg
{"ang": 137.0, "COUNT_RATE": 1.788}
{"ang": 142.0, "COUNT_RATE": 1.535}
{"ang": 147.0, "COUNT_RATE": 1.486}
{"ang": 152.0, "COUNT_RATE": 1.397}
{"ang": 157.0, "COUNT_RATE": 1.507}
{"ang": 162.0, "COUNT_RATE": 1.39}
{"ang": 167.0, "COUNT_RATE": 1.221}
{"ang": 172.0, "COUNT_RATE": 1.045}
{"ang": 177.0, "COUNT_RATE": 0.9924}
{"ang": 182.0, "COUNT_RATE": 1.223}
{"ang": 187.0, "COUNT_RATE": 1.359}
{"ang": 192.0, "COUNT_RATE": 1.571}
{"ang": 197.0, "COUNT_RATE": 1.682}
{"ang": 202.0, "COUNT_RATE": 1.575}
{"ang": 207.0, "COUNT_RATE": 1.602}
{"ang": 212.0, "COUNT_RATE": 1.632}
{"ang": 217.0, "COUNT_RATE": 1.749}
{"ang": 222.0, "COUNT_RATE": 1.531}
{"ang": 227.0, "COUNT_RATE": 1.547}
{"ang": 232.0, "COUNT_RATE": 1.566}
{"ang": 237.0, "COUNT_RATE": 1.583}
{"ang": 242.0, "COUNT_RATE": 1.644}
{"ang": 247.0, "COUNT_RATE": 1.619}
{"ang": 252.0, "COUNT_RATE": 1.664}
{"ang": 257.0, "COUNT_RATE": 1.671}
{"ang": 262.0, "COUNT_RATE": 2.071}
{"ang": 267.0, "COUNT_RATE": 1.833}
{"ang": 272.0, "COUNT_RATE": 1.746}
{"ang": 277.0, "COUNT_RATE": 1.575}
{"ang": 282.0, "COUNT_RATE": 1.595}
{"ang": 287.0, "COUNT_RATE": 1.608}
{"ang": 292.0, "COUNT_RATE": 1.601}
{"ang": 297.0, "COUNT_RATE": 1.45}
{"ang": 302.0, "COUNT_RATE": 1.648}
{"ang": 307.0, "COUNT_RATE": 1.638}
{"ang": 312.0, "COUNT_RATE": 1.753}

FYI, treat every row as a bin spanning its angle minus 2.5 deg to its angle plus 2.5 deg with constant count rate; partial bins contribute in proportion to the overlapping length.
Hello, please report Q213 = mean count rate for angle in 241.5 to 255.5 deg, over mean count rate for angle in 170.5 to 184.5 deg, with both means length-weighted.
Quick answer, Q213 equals 1.51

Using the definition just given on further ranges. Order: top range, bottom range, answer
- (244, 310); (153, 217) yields 1.18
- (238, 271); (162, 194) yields 1.40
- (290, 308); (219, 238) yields 1.01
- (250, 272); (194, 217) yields 1.10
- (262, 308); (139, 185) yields 1.26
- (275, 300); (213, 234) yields 0.98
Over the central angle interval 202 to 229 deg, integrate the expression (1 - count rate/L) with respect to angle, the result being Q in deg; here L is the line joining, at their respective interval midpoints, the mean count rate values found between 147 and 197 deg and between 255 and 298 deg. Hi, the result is -2.4 deg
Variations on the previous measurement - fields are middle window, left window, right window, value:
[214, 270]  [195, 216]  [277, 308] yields -2.4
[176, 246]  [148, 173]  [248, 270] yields 1.9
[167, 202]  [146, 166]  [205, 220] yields 5.1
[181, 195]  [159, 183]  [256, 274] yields -1.2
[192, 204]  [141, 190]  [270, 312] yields -2.0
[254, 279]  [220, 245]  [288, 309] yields -3.2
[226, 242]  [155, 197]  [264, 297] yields -0.9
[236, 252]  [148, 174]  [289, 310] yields -1.5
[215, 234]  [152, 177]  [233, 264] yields -0.3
